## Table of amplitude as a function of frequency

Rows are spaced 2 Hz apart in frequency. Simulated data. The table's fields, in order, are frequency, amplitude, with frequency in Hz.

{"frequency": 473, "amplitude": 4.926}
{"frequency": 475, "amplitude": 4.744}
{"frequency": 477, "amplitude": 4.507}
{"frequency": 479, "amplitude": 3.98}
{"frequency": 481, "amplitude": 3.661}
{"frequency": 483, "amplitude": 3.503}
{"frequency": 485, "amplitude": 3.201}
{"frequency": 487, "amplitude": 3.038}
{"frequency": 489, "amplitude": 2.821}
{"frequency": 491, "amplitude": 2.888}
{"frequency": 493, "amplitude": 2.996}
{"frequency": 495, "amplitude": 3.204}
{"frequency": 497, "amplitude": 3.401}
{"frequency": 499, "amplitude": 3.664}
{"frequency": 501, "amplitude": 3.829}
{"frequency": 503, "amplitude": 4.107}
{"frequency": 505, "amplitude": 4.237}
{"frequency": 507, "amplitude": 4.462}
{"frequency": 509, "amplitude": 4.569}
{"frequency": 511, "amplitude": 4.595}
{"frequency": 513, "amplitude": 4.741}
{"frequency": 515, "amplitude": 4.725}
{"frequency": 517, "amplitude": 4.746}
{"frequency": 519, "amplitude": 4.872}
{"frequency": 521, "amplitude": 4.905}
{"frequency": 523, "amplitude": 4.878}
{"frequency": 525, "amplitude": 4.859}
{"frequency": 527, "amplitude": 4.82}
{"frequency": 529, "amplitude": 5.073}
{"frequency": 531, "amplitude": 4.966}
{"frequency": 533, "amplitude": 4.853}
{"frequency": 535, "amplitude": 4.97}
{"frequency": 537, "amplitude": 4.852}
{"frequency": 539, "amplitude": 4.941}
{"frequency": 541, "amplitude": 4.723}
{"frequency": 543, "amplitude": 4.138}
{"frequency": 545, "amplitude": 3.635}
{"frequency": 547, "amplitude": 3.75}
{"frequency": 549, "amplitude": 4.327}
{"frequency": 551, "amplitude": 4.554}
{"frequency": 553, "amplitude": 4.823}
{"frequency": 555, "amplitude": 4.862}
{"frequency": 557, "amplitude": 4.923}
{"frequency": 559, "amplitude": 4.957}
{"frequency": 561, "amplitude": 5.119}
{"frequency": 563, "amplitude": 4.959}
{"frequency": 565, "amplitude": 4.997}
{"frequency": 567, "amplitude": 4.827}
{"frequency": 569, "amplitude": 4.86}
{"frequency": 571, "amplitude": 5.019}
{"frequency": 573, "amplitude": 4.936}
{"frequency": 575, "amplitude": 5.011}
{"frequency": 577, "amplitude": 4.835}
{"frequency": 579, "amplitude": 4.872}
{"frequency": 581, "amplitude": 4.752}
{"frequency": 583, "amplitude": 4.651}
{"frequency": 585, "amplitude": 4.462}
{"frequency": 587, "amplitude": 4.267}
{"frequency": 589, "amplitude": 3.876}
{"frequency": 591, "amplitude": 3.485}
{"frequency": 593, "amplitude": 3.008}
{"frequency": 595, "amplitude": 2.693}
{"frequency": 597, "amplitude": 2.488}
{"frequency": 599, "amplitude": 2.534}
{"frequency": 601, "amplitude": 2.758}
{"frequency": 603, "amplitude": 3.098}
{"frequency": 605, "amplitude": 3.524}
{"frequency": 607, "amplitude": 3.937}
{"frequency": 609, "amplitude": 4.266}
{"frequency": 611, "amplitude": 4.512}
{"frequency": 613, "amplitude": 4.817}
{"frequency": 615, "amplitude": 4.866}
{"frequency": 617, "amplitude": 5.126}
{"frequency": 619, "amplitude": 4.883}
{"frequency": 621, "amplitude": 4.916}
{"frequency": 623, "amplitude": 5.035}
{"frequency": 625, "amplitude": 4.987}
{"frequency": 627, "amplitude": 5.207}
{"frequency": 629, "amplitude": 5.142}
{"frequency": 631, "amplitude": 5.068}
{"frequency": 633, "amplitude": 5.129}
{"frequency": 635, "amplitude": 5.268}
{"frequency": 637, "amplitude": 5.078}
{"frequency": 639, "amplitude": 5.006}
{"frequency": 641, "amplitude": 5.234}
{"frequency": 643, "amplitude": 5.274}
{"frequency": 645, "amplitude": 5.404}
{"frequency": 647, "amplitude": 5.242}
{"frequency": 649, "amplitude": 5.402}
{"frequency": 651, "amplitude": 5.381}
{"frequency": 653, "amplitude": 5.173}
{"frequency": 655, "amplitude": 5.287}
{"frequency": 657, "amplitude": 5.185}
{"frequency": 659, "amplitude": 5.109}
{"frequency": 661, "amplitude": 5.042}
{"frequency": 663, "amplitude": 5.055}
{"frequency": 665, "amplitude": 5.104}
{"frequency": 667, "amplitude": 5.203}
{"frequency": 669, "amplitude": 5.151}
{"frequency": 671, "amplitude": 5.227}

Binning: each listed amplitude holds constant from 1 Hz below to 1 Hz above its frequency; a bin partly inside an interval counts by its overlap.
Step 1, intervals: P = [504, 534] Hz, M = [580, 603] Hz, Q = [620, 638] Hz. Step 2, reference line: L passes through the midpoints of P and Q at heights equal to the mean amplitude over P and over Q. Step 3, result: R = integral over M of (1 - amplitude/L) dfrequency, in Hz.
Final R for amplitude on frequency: 6.7 Hz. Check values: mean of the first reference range 4.75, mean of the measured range 3.52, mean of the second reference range 5.09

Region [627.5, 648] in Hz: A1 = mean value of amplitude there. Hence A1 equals 5.19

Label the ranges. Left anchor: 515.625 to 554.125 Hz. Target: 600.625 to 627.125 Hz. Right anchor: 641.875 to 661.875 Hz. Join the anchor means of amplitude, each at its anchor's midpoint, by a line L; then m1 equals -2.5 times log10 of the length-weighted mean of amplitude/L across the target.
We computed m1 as 0.14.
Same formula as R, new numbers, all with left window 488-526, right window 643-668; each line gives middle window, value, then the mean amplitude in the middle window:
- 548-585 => -2.21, 4.84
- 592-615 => 6.47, 3.48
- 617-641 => -0.24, 5.07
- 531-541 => -1.26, 4.89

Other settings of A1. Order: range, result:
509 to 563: 4.72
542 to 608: 4.21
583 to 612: 3.53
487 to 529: 4.16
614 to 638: 5.06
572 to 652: 4.51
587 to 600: 3.11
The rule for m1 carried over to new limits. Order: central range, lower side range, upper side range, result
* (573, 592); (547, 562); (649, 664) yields 0.08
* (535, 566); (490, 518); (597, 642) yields -0.11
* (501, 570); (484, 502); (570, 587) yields -0.18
